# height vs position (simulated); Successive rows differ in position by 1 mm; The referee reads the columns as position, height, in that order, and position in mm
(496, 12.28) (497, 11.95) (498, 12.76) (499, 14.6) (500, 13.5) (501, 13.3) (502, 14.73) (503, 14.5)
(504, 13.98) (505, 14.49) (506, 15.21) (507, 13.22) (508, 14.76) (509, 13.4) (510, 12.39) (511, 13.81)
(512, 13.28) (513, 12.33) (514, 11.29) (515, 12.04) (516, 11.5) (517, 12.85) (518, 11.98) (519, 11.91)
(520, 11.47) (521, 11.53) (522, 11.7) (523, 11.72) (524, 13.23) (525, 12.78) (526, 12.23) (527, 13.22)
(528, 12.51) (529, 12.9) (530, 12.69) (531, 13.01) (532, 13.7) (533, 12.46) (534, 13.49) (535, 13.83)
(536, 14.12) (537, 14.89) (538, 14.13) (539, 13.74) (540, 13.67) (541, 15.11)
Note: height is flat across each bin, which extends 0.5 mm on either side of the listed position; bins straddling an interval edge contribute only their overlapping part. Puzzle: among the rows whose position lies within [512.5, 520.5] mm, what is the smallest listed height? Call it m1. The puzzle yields 11.29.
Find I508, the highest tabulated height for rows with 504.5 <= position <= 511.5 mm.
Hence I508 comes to 15.21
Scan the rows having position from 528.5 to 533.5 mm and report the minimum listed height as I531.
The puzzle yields 12.46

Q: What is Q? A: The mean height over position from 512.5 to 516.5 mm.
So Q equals 11.8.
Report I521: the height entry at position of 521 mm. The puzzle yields 11.53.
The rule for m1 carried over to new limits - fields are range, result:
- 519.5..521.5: 11.47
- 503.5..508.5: 13.22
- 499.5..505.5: 13.3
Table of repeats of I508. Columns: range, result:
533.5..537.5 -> 14.89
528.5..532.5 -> 13.7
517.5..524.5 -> 13.23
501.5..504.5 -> 14.73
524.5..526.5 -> 12.78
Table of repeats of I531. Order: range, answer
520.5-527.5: 11.53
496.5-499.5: 11.95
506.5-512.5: 12.39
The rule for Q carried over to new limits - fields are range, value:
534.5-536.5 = 14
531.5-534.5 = 13.2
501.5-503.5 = 14.6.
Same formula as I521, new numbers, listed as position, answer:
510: 12.39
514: 11.29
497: 11.95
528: 12.51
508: 14.76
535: 13.83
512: 13.28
